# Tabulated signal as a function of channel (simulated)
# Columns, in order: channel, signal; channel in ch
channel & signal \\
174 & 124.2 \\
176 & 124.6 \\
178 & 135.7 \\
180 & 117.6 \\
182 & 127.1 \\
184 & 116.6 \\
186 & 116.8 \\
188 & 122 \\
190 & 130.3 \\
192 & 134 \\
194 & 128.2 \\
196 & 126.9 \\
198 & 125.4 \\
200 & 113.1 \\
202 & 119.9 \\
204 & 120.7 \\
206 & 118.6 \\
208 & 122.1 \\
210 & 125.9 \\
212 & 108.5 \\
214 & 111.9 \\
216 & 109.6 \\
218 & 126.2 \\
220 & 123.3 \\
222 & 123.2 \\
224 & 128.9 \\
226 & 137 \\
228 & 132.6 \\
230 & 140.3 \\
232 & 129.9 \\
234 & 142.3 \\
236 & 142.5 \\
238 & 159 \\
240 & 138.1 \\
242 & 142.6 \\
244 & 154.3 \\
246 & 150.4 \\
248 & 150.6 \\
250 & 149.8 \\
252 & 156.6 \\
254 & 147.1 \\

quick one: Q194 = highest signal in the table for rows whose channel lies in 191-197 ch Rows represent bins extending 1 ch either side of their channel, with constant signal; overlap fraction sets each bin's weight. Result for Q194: 134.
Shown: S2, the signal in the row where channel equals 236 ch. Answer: 142.5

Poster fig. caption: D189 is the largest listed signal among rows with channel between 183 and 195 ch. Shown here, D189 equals 134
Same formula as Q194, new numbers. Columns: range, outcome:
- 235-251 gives 159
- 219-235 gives 142.3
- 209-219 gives 126.2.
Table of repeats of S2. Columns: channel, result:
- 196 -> 126.9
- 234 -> 142.3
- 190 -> 130.3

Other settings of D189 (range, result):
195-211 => 126.9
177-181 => 135.7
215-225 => 128.9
